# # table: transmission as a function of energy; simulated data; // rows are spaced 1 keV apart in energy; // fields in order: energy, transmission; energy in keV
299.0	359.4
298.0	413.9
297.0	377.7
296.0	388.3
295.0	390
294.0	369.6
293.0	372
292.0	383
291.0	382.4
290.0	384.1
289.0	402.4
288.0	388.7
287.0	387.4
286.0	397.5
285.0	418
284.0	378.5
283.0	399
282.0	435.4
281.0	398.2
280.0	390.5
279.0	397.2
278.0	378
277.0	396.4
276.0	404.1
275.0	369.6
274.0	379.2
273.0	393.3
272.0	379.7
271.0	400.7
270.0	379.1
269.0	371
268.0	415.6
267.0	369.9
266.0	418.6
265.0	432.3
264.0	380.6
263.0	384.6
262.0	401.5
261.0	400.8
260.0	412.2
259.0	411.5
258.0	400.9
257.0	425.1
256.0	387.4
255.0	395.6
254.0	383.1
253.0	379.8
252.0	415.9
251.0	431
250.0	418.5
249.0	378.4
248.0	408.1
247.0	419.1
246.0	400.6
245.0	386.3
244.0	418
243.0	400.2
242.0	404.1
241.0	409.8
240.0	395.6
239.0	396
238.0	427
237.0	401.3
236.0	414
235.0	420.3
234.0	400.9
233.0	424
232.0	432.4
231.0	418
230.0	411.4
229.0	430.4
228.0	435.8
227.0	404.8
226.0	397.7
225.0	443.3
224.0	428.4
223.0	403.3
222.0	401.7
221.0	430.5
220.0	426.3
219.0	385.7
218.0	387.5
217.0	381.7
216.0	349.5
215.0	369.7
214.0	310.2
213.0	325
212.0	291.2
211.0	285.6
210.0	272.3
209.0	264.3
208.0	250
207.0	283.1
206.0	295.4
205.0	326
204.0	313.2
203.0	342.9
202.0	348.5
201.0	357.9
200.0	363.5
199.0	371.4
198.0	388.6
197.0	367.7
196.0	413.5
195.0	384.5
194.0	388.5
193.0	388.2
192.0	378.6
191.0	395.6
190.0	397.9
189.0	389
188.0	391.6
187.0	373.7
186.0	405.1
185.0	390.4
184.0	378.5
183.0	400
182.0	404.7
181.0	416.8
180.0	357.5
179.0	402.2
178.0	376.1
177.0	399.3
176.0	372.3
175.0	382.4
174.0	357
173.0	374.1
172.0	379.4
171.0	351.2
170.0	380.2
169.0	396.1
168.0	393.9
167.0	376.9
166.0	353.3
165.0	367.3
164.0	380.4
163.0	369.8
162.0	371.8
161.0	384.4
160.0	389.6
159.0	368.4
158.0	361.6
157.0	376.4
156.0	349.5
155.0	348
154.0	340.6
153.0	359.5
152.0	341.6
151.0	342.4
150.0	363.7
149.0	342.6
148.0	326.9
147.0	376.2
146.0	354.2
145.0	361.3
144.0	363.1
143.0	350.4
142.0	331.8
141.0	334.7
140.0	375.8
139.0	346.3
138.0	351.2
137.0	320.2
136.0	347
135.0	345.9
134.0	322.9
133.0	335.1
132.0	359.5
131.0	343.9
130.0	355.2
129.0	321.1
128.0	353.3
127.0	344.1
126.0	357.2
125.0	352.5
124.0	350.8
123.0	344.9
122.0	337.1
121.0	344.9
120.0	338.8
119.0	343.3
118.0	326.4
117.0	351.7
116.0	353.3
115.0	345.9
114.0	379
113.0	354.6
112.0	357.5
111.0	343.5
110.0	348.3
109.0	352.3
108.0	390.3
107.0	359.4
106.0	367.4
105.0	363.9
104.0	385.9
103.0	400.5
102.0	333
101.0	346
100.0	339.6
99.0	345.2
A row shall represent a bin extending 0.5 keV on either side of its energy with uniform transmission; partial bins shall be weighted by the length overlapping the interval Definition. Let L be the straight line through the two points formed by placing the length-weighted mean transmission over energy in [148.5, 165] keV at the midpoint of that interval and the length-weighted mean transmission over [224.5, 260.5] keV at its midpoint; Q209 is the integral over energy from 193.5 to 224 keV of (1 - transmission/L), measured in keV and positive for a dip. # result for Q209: 3.1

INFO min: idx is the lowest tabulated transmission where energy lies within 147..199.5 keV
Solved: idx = 326.9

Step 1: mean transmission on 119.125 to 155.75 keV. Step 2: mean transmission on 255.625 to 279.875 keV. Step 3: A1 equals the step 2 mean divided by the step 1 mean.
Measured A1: 1.14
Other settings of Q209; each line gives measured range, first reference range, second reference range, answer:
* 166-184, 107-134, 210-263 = -0.53 keV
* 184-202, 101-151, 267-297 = -0.79 keV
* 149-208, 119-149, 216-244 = 0.92 keV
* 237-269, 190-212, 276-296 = -2.60 keV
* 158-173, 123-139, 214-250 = -0.42 keV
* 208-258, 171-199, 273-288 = -0.06 keV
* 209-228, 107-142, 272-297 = 0.12 keV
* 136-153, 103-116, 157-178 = 0.99 keV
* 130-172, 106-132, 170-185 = 1.19 keV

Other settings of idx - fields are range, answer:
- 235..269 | 369.9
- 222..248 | 386.3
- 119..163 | 320.2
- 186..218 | 250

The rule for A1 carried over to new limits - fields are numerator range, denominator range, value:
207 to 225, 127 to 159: 1.01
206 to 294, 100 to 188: 1.08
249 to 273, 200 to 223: 1.18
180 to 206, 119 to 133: 1.09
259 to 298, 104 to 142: 1.12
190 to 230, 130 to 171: 1.02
